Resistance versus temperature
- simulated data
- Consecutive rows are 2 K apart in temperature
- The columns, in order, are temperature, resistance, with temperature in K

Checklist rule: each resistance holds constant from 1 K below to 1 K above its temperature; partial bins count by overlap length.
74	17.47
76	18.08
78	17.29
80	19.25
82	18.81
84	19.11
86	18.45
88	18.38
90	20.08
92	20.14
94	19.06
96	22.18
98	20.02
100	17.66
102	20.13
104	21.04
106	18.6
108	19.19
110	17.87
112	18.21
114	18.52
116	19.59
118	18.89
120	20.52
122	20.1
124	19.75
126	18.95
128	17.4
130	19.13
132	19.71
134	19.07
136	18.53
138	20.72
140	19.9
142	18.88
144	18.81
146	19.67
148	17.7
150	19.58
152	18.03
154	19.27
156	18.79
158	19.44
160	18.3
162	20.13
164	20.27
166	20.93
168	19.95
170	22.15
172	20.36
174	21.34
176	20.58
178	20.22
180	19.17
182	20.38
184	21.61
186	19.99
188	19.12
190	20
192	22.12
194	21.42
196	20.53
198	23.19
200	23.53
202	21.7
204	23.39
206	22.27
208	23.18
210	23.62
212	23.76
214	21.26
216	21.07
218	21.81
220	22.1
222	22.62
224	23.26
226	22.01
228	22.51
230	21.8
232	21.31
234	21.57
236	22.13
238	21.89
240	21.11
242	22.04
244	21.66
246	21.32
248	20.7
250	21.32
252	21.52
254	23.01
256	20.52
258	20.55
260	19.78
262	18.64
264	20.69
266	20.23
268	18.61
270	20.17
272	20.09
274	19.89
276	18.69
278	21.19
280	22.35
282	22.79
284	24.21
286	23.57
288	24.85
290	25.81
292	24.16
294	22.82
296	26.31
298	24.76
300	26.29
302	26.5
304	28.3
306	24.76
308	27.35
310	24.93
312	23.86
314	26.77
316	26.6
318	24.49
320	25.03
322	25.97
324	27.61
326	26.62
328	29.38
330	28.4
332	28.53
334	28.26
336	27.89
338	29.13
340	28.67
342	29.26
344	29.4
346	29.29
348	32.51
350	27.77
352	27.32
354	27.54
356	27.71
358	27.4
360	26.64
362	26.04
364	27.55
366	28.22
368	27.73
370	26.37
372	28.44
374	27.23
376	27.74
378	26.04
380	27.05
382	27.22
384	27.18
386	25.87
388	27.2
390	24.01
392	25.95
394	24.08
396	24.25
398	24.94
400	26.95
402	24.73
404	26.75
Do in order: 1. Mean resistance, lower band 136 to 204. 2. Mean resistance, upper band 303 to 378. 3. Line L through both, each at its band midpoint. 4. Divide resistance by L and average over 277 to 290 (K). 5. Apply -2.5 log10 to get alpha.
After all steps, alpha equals 0.08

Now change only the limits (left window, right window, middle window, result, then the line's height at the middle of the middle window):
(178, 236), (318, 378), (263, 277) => 0.232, 24.5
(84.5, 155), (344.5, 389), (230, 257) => 0.090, 23.4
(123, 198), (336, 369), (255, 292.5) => 0.163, 24.8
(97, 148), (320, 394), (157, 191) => 0.042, 21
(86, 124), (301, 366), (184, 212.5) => 0.037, 22.7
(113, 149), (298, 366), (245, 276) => 0.196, 24.5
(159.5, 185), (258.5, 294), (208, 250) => -0.048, 21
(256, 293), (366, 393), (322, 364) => -0.134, 25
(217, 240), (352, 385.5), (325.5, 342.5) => -0.101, 26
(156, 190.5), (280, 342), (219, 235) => 0.018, 22.5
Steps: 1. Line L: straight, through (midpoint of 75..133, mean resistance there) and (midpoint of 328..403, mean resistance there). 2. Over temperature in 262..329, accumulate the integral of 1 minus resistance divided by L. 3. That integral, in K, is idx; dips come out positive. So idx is 3.1 K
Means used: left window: 19.2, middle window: 24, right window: 27.3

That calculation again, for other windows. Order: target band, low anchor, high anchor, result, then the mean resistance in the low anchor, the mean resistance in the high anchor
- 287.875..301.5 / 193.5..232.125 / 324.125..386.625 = 0.3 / 22.4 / 27.9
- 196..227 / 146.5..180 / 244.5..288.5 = -3.2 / 19.8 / 21.1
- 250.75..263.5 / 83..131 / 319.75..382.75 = 2.0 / 19.3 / 27.8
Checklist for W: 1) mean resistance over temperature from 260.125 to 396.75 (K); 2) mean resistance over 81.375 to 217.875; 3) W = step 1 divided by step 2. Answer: 1.28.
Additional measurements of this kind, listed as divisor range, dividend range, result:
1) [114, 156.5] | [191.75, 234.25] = 1.16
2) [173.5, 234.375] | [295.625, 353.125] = 1.26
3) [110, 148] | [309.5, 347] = 1.43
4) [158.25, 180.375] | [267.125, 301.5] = 1.12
